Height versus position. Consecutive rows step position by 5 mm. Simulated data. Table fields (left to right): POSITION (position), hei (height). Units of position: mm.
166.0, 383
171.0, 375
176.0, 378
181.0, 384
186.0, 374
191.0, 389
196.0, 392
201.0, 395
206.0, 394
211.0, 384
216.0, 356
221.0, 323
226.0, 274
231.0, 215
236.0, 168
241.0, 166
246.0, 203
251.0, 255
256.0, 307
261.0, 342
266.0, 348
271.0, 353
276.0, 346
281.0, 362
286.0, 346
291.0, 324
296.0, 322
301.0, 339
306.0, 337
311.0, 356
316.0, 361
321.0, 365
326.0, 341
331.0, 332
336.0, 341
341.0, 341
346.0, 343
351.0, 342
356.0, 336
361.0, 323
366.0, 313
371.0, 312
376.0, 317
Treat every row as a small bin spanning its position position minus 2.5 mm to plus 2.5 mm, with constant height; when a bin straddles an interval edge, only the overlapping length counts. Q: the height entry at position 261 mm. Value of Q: 342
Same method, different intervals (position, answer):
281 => 362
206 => 394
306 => 337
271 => 353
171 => 375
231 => 215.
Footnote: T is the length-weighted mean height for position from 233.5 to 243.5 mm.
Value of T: 167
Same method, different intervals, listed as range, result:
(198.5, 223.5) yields 370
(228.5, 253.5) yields 201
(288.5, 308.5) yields 330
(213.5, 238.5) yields 267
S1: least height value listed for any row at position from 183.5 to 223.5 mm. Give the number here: 323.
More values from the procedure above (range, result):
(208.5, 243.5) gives 166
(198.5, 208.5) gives 394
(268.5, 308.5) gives 322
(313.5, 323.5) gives 361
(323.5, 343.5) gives 332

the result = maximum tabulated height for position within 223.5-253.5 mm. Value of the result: 274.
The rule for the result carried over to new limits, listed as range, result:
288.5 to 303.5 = 339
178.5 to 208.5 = 395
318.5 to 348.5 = 365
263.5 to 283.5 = 362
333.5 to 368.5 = 343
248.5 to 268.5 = 348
